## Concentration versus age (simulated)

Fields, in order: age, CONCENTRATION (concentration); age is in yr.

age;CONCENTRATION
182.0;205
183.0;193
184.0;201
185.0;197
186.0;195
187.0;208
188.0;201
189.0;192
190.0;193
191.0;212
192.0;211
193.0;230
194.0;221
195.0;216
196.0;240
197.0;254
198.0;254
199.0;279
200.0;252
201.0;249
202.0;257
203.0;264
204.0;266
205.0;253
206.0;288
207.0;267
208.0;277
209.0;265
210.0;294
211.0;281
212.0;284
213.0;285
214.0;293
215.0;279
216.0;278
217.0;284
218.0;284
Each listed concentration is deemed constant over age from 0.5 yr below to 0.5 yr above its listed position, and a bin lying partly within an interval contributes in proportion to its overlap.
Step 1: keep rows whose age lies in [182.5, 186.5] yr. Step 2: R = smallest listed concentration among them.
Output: 193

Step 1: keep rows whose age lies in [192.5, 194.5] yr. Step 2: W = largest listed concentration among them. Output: 230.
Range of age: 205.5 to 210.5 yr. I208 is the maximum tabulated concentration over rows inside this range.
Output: 294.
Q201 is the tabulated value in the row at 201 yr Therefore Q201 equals 249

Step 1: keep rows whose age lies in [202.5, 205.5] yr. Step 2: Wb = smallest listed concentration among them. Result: 253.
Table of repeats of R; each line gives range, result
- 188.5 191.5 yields 192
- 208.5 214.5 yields 265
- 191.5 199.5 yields 211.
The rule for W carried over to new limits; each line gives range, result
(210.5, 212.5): 284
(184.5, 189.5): 208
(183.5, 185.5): 201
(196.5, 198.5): 254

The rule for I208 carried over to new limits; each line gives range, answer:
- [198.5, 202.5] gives 279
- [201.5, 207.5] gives 288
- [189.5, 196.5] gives 240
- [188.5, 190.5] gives 193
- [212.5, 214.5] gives 293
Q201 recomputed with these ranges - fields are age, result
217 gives 284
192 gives 211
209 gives 265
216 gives 278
